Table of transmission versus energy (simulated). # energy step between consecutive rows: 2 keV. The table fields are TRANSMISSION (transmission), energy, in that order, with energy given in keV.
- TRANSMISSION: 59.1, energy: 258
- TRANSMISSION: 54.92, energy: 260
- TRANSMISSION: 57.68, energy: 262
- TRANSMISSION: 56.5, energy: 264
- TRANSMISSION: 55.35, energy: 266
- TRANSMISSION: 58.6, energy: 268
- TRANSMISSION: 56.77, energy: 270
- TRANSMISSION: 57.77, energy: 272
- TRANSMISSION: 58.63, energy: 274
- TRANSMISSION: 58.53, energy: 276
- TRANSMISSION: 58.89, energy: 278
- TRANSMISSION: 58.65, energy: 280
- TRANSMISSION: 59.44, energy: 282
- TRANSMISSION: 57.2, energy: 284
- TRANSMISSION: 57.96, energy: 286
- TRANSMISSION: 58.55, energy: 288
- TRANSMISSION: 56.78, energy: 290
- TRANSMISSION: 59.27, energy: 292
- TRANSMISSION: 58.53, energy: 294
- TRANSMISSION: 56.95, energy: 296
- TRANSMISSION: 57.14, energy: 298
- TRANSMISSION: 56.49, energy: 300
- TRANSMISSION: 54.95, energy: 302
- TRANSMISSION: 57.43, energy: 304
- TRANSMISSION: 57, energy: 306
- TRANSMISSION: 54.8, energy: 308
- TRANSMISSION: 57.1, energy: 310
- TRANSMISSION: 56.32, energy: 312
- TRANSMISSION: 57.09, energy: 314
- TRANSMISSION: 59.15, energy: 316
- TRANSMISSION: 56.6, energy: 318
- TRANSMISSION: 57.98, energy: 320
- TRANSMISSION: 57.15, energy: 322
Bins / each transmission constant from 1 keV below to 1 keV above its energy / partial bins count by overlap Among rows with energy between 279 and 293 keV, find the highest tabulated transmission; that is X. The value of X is 59.44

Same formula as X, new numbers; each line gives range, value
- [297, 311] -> 57.43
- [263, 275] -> 58.63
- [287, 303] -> 59.27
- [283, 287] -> 57.96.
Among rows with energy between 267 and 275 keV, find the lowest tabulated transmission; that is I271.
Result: 56.77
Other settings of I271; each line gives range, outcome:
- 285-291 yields 56.78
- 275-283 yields 58.53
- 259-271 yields 54.92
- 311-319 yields 56.32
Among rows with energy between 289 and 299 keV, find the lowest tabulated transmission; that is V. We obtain 56.78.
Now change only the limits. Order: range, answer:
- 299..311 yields 54.8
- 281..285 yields 57.2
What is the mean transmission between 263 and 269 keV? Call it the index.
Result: 56.8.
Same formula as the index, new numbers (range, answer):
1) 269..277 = 57.9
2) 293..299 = 57.5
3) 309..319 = 57.3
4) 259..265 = 56.4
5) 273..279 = 58.7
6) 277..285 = 58.5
